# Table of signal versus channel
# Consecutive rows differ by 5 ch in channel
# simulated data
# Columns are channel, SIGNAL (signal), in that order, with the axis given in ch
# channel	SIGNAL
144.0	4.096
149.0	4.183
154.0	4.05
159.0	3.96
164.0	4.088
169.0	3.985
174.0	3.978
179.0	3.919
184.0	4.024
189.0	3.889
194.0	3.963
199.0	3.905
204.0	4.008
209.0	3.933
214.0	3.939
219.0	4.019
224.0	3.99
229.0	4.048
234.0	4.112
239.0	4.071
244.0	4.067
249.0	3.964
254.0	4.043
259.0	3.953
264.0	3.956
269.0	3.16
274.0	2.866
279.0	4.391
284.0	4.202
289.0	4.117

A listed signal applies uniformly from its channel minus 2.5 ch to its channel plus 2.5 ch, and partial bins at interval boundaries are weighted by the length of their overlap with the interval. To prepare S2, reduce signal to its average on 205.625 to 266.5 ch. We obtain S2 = 4.01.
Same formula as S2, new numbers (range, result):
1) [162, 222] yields 3.97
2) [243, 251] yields 4.01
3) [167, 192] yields 3.96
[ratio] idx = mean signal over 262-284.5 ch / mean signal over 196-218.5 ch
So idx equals 0.93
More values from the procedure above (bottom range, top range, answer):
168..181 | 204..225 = 1.00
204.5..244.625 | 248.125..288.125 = 0.95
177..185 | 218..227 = 1.01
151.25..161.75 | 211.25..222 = 0.99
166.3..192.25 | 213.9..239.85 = 1.02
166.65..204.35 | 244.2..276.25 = 0.93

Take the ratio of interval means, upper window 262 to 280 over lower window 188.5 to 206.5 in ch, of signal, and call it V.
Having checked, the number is 0.89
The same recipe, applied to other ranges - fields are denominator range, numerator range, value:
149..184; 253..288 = 0.95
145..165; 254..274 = 0.89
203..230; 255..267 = 0.99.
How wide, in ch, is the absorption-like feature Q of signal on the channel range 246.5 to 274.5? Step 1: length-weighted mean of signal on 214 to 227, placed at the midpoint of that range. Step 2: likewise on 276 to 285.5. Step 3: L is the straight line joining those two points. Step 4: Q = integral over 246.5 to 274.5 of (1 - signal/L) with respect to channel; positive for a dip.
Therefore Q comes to 2.94 ch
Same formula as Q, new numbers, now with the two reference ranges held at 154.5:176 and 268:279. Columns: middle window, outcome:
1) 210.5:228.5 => -1.6 ch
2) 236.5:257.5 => -3.4 ch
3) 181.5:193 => -0.3 ch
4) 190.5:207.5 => -0.7 ch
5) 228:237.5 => -1.4 ch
